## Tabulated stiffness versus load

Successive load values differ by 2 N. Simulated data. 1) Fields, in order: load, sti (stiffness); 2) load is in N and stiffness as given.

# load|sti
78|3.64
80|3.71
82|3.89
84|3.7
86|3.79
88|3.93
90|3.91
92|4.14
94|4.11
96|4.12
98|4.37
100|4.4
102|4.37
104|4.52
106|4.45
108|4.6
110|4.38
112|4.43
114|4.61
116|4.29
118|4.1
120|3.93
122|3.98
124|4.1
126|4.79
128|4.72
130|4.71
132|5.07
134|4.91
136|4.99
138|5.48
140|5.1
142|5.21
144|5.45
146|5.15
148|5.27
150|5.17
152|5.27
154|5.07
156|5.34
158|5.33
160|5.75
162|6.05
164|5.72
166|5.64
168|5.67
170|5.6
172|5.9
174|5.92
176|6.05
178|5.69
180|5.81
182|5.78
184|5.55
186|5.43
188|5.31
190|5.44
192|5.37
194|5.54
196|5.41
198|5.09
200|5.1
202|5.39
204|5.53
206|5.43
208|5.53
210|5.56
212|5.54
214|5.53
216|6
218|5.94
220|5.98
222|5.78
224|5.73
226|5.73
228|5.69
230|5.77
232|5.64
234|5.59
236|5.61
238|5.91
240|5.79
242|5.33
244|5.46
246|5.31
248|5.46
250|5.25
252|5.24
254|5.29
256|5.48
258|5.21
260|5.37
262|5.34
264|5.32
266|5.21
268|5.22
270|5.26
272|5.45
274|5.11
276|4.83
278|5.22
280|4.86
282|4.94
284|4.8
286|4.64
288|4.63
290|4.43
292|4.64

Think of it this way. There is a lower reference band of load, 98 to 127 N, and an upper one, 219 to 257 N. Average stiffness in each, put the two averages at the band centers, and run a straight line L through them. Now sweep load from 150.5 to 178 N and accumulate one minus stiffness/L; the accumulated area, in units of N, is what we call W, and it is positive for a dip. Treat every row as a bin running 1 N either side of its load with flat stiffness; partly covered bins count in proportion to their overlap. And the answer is -4.4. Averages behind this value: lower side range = 4.35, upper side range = 5.58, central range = 5.63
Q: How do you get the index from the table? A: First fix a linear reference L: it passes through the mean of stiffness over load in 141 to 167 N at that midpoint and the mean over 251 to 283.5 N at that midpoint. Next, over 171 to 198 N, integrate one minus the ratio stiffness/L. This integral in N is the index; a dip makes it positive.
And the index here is -1.3 N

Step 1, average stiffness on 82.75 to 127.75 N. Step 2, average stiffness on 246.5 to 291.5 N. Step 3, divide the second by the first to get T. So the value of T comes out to 1.2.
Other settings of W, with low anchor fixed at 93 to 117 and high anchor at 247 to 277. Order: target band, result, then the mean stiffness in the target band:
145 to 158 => -1.6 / 5.22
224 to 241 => -2.0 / 5.72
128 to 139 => -1.1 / 5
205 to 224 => -2.6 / 5.7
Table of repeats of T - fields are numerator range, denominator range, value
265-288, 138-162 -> 0.95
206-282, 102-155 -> 1.15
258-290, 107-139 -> 1.11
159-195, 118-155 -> 1.16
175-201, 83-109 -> 1.32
